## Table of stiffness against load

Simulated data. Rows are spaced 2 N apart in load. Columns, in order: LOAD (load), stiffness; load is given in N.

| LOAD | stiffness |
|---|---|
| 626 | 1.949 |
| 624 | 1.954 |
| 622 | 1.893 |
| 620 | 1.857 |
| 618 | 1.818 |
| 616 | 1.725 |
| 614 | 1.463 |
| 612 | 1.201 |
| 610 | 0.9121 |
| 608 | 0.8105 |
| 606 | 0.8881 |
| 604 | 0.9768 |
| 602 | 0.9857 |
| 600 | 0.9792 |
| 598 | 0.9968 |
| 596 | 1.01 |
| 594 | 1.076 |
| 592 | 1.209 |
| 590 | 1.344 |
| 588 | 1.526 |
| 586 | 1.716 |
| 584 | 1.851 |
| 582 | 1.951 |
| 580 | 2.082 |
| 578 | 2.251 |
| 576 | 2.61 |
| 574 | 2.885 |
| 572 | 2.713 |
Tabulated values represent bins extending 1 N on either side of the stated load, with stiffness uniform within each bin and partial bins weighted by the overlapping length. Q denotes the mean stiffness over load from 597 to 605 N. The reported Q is 0.985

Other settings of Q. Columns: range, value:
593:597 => 1.04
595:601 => 0.995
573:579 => 2.58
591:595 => 1.14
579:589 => 1.83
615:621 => 1.8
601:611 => 0.915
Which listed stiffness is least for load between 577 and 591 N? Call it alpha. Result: 1.344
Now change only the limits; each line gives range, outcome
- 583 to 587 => 1.716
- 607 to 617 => 0.8105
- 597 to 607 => 0.8881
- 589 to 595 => 1.076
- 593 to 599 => 0.9968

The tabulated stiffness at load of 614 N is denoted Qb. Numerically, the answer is 1.463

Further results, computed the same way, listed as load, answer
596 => 1.01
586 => 1.716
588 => 1.526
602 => 0.9857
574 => 2.885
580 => 2.082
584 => 1.851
